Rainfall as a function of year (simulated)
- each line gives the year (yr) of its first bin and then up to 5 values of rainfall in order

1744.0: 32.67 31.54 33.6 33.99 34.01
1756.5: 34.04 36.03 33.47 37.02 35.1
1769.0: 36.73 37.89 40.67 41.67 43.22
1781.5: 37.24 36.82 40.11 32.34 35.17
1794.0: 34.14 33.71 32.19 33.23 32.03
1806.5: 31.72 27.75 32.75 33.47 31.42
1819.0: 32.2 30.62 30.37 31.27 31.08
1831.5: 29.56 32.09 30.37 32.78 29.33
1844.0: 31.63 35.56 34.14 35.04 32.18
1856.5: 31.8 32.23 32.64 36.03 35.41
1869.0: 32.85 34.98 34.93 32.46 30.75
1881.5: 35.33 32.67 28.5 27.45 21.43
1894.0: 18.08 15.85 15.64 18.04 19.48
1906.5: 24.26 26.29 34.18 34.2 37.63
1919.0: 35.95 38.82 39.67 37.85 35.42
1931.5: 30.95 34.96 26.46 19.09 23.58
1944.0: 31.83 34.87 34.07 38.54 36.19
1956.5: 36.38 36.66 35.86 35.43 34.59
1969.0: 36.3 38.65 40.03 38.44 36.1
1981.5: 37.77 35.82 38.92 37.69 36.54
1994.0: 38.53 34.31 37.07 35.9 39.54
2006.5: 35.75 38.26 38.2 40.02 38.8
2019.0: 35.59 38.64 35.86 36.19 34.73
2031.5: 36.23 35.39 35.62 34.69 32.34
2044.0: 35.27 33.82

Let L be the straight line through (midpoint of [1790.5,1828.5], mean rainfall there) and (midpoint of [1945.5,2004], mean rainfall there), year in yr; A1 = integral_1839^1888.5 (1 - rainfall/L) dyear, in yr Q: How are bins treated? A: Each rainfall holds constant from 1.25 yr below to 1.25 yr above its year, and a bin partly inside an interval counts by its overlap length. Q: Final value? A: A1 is 1.0 yr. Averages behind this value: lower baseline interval 32.1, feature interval 33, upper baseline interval 36.8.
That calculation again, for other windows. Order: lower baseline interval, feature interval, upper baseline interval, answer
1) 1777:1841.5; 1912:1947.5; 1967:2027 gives 2.9 yr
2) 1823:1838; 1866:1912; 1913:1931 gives 9.9 yr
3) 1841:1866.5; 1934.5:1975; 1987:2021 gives 2.8 yr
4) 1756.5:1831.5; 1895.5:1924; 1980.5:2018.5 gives 6.5 yr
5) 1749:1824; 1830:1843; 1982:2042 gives 1.6 yr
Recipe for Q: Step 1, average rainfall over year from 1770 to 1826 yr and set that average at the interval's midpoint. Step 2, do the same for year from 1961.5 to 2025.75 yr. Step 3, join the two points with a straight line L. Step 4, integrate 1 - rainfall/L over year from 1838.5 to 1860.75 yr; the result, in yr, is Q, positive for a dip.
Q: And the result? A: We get 1.59 yr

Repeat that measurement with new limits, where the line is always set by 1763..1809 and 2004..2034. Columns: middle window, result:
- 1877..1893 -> 3.13 yr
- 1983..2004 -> 0.00 yr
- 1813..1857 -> 5.17 yr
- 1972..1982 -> -0.33 yr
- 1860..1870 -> 0.59 yr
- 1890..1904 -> 7.05 yr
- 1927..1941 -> 2.74 yr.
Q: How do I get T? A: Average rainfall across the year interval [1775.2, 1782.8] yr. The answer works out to 40.7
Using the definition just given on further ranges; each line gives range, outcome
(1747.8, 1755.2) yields 33.9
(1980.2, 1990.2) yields 37.5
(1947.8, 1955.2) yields 36.3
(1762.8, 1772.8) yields 36.7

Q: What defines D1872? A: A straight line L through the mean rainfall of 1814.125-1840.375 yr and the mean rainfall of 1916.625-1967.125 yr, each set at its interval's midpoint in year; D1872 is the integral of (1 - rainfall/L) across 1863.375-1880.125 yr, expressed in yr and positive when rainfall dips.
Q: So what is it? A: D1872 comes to -0.8 yr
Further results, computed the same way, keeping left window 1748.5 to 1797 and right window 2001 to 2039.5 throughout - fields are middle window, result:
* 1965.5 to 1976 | -0.2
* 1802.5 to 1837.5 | 5.1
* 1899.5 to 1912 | 4.5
